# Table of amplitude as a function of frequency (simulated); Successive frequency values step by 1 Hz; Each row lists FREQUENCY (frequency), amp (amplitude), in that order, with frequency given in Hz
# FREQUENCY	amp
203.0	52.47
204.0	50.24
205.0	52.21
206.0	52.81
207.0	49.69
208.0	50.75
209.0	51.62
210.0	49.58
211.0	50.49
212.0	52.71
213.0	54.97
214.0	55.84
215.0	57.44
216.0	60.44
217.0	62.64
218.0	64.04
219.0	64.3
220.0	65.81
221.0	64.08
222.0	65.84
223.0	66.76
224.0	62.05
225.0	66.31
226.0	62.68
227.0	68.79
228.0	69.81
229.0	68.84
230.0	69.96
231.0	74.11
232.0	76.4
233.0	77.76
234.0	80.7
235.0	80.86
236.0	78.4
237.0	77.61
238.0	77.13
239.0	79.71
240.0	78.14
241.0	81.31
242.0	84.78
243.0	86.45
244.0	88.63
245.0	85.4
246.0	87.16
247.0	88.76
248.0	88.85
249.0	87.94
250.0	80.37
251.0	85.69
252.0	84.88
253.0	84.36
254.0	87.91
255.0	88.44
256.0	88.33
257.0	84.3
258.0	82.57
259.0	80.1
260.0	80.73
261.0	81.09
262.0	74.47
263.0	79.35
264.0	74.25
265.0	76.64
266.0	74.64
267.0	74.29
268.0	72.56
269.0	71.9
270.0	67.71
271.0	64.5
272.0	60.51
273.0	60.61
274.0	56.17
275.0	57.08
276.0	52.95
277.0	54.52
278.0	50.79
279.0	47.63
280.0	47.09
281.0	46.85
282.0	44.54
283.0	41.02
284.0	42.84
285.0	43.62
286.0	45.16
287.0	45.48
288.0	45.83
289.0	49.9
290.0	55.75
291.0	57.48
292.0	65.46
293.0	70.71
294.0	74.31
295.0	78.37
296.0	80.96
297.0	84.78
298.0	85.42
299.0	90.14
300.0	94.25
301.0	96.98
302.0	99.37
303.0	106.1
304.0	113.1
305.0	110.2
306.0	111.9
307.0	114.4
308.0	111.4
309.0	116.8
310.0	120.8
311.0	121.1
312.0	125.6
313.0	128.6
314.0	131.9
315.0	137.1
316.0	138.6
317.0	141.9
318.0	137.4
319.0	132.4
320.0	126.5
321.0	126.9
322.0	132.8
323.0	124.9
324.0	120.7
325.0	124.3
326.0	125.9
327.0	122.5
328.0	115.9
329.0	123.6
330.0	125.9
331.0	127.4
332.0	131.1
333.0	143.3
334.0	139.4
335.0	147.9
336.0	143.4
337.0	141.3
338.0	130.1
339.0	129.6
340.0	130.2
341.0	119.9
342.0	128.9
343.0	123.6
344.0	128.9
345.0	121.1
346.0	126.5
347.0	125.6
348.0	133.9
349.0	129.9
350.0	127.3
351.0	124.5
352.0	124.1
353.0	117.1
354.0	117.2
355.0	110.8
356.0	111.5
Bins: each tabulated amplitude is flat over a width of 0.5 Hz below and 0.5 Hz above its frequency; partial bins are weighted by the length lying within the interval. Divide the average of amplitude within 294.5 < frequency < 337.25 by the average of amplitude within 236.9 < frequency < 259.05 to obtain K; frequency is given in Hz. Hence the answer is 1.42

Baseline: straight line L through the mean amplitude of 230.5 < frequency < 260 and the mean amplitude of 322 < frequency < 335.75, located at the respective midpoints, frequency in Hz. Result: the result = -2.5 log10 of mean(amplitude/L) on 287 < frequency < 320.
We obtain 0.16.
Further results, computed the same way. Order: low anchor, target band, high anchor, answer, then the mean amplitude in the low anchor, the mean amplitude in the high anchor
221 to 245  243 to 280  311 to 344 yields 0.20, 74.9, 130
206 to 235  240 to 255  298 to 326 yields -0.08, 63.1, 119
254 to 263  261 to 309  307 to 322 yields 0.42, 82.6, 128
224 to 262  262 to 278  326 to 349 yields 0.38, 80.1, 130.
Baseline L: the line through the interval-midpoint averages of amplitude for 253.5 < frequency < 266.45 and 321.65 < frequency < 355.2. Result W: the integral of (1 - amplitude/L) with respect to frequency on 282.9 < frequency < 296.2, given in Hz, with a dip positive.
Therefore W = 5.7 Hz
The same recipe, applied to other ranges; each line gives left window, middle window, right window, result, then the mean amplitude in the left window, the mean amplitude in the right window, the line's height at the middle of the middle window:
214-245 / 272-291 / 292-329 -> 9.3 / 72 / 113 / 98.1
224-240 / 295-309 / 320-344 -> 1.6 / 73.7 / 129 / 113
